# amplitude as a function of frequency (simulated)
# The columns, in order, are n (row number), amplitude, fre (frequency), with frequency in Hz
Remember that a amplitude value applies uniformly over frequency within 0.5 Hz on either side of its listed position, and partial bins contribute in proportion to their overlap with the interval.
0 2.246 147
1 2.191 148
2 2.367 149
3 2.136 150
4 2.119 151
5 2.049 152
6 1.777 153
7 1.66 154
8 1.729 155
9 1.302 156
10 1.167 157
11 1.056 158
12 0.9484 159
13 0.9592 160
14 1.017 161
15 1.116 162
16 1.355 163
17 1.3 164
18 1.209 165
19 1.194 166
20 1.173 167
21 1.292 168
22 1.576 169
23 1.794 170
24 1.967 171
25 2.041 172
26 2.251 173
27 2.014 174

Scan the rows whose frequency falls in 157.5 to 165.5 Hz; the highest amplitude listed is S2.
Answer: 1.355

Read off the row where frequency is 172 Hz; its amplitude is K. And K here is 2.041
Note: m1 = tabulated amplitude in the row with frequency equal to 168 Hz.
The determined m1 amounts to 1.292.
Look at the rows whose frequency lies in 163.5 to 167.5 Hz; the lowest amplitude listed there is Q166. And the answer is 1.173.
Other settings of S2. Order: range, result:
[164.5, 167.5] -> 1.209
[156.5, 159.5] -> 1.167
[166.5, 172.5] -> 2.041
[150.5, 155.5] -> 2.119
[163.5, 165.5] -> 1.3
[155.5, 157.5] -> 1.302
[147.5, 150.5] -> 2.367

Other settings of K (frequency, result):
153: 1.777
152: 2.049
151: 2.119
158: 1.056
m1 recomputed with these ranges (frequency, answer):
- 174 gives 2.014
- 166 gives 1.194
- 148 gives 2.191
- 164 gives 1.3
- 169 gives 1.576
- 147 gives 2.246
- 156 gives 1.302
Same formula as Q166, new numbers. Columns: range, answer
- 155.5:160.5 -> 0.9484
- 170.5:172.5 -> 1.967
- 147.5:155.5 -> 1.66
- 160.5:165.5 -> 1.017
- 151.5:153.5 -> 1.777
